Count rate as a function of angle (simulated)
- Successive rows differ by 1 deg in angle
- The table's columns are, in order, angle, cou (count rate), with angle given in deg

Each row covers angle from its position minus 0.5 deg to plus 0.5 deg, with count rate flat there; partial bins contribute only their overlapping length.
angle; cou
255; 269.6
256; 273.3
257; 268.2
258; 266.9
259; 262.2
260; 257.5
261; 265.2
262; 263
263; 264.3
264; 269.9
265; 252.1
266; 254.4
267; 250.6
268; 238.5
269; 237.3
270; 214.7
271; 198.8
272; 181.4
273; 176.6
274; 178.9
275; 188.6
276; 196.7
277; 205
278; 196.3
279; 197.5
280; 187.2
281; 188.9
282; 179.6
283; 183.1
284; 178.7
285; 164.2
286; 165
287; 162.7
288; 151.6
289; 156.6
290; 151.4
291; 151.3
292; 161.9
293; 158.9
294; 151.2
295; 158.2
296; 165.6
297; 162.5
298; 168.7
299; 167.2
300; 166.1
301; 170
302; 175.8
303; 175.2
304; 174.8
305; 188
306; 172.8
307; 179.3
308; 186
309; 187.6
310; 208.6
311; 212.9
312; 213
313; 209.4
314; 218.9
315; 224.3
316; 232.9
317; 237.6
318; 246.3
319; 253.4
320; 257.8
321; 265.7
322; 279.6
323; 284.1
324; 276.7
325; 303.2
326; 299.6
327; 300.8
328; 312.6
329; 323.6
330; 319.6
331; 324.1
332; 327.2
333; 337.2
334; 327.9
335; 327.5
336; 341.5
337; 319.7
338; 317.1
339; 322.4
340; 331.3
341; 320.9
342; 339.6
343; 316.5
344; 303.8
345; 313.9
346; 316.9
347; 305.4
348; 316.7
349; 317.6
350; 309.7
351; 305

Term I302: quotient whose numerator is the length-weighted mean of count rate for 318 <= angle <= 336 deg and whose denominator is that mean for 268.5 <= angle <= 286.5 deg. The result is 1.58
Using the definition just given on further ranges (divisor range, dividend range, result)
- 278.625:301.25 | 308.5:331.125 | 1.55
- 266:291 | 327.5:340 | 1.72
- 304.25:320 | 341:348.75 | 1.49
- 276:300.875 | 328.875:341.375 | 1.91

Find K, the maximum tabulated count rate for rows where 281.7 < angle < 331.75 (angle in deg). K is 324.1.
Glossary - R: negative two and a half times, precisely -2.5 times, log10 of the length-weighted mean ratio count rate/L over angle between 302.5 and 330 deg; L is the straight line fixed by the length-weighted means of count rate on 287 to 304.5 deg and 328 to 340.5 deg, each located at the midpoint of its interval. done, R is 0.05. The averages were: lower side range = 163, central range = 239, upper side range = 326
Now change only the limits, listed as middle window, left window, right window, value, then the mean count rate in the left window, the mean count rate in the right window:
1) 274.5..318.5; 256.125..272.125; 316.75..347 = 0.443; 249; 306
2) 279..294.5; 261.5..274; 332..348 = 0.457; 231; 323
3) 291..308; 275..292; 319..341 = 0.296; 176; 308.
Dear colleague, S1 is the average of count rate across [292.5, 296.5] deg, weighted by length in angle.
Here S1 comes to 158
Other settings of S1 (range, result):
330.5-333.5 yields 330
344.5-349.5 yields 314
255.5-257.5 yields 271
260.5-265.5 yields 263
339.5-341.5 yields 326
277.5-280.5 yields 194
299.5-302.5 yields 171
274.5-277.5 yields 197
